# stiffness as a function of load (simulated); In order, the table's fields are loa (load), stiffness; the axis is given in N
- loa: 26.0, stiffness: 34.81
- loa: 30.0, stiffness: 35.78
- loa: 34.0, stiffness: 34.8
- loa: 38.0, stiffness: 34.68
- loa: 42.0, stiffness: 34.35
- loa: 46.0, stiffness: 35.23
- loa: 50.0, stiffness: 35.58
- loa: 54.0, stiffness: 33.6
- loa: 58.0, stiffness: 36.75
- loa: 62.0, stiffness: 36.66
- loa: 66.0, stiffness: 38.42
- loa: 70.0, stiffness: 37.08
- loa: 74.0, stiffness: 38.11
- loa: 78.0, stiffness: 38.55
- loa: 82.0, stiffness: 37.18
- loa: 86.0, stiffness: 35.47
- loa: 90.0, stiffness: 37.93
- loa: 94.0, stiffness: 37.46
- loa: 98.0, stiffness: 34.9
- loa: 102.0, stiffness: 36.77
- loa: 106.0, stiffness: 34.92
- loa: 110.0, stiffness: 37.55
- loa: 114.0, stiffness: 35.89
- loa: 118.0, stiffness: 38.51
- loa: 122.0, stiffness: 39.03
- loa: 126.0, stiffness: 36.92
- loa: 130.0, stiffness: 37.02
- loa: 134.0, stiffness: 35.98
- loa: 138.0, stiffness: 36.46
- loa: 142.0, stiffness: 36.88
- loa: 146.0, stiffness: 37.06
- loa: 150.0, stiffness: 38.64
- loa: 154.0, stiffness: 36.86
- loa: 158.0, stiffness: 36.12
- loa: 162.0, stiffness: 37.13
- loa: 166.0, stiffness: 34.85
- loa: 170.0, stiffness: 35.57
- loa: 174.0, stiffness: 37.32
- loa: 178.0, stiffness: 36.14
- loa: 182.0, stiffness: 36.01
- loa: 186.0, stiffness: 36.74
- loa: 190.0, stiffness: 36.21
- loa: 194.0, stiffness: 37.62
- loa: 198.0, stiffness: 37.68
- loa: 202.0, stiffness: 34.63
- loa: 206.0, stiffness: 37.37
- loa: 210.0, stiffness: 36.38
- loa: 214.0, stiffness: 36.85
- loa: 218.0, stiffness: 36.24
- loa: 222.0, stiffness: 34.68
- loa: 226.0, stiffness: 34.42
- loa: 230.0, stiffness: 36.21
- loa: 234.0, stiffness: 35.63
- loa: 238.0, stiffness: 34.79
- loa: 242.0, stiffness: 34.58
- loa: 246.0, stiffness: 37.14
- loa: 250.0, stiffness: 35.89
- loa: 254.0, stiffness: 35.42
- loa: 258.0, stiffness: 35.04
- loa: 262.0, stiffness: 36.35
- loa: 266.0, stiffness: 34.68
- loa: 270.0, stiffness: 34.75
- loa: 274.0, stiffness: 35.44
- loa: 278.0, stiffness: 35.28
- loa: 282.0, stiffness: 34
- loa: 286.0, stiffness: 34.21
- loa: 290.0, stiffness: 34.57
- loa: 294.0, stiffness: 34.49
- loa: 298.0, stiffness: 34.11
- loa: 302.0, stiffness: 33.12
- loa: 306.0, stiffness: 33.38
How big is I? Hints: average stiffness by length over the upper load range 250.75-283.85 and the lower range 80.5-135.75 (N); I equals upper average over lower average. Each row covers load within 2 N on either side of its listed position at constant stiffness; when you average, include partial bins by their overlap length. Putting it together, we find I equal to 0.95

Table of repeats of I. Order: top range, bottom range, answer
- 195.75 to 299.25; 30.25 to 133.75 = 0.97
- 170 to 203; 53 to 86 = 0.99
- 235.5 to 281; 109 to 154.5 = 0.95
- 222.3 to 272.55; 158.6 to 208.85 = 0.97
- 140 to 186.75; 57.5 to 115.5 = 0.99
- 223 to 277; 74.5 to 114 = 0.96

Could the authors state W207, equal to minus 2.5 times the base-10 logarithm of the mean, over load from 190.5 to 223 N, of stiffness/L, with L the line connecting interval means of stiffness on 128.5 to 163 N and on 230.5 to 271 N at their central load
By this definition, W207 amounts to -0.01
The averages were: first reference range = 36.9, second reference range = 35.5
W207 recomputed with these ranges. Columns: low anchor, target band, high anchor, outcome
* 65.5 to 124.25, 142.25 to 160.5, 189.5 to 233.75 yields -0.01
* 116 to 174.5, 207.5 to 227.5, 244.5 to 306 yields 0.00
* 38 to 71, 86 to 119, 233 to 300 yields -0.03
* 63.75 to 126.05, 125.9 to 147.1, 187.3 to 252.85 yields 0.00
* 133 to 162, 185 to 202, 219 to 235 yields -0.02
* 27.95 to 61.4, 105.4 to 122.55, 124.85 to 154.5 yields -0.02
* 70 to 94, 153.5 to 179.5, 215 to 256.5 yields 0.00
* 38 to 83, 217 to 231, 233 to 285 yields 0.01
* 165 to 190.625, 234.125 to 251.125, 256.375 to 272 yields 0.00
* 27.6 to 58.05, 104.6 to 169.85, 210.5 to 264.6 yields -0.05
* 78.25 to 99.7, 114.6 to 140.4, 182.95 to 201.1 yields -0.01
